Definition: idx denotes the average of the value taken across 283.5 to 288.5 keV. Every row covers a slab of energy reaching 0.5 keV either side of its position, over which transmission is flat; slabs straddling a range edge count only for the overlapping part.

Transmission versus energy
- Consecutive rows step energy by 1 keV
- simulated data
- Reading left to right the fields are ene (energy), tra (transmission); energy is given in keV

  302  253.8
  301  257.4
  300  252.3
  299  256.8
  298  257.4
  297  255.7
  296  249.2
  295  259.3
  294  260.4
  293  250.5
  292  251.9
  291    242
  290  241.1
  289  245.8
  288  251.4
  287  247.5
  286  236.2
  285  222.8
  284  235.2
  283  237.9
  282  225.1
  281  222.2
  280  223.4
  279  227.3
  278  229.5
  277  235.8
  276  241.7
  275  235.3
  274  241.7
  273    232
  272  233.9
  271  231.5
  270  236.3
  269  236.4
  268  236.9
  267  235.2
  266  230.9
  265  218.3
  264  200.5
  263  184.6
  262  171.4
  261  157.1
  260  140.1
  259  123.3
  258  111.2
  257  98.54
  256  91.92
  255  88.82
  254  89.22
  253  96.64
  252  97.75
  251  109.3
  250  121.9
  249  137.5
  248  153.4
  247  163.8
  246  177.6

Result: 239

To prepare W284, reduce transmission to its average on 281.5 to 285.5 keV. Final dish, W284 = 230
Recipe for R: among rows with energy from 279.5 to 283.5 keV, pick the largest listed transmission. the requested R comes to 237.9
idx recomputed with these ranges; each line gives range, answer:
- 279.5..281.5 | 223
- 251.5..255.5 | 93.1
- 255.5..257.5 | 95.2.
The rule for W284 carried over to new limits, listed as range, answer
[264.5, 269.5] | 232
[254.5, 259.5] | 103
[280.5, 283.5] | 228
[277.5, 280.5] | 227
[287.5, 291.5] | 245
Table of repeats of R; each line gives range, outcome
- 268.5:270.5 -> 236.4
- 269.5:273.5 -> 236.3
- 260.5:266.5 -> 230.9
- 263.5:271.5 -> 236.9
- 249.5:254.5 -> 121.9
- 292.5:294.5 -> 260.4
